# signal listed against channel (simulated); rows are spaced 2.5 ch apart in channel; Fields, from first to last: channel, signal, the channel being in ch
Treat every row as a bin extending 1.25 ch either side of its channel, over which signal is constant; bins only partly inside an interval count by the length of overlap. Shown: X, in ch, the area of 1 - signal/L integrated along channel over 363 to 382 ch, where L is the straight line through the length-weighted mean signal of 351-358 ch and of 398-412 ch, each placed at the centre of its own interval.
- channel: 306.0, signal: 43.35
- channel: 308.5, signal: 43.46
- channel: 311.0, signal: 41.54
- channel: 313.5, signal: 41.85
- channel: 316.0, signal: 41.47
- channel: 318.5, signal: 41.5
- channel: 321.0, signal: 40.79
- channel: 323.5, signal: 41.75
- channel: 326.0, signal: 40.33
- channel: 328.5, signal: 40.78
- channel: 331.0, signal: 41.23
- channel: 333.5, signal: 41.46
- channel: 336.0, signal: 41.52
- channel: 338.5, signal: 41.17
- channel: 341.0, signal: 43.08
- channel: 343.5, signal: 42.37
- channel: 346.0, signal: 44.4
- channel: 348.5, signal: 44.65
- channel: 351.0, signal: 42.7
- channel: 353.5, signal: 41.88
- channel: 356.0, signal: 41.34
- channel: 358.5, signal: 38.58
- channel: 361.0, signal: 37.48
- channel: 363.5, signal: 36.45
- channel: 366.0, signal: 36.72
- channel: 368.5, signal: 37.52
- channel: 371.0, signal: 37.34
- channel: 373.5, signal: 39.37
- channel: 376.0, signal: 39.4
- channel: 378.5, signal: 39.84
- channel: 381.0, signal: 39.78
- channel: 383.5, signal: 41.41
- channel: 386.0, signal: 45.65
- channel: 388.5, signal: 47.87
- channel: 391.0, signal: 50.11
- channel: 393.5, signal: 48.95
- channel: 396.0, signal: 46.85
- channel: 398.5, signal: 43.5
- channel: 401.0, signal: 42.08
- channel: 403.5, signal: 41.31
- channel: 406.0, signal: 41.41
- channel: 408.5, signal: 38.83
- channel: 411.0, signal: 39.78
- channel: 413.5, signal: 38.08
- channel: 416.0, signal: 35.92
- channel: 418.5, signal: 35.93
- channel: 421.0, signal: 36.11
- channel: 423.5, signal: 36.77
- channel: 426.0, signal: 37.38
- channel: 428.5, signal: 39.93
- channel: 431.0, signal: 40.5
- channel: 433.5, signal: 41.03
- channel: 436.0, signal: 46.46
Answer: 1.4 ch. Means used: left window 41.5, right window 41.1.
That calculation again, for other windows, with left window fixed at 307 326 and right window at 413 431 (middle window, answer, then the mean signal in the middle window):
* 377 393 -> -2.2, 44.3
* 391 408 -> -2.6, 44.2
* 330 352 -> -1.0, 42.5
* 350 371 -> 0.5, 38.9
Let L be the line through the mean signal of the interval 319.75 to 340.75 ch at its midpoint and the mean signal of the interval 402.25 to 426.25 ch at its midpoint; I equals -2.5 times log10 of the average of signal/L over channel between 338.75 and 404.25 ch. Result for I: -0.060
